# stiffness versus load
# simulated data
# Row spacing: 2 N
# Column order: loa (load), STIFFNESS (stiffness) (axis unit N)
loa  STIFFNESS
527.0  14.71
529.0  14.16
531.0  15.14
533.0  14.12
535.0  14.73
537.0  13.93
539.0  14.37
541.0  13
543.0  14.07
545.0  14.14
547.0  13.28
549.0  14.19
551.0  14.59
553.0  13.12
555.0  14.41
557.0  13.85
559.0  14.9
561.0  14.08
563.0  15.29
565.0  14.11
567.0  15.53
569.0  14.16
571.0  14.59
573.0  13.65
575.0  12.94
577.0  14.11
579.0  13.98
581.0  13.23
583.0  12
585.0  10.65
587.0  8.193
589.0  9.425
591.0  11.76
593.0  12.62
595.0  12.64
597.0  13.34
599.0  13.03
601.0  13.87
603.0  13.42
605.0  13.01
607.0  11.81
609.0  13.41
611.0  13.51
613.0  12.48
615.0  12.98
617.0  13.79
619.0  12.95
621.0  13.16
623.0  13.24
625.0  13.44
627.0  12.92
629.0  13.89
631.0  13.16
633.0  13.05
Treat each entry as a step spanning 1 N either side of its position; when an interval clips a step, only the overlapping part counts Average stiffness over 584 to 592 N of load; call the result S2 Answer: 10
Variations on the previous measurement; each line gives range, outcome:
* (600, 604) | 13.6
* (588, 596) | 11.6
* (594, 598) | 13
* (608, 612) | 13.5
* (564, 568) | 14.8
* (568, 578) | 13.9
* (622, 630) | 13.4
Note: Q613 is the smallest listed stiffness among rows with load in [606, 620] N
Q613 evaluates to 11.81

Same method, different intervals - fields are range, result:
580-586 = 10.65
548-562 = 13.12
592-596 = 12.62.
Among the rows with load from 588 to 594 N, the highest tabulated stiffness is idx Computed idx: 12.62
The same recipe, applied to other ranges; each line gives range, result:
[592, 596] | 12.64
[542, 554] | 14.59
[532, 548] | 14.73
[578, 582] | 13.98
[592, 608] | 13.87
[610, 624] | 13.79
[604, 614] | 13.51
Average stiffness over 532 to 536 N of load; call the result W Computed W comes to 14.4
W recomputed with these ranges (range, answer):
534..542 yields 14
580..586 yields 12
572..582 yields 13.6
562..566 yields 14.7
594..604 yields 13.3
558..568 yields 14.8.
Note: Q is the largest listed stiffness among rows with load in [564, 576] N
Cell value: 15.53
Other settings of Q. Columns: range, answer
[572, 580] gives 14.11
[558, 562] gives 14.9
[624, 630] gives 13.89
